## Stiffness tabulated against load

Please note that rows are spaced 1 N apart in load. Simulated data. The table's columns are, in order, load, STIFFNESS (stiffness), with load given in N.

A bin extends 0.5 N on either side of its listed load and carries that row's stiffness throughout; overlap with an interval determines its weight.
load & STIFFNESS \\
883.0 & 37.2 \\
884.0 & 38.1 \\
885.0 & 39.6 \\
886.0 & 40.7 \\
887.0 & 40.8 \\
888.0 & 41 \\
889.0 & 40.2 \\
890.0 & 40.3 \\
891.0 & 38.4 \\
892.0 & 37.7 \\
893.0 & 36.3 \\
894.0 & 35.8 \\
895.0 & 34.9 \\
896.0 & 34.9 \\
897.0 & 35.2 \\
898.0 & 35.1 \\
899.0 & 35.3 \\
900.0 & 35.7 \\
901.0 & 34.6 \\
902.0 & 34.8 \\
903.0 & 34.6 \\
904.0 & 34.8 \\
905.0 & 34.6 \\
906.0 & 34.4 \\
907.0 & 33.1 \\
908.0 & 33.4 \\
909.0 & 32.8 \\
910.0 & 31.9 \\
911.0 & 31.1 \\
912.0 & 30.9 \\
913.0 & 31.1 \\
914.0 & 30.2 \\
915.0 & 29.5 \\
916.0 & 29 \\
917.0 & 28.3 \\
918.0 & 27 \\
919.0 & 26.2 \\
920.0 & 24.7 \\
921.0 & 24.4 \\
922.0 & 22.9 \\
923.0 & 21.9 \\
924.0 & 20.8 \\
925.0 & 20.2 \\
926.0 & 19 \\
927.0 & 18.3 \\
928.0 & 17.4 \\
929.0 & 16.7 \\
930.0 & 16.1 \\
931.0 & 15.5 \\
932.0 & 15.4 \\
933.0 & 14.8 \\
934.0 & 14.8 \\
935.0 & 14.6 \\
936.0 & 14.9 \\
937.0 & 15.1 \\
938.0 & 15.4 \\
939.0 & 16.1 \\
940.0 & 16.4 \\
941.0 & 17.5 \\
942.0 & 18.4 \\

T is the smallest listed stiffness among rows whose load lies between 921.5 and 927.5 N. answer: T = 18.3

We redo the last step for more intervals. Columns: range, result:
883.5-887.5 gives 38.1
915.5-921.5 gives 24.4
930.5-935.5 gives 14.6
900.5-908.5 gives 33.1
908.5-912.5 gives 30.9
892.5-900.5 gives 34.9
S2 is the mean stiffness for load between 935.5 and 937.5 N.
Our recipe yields 15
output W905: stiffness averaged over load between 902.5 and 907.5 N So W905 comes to 34.3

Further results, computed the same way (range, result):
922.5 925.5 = 21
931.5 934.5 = 15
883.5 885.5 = 38.9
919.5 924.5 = 22.9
